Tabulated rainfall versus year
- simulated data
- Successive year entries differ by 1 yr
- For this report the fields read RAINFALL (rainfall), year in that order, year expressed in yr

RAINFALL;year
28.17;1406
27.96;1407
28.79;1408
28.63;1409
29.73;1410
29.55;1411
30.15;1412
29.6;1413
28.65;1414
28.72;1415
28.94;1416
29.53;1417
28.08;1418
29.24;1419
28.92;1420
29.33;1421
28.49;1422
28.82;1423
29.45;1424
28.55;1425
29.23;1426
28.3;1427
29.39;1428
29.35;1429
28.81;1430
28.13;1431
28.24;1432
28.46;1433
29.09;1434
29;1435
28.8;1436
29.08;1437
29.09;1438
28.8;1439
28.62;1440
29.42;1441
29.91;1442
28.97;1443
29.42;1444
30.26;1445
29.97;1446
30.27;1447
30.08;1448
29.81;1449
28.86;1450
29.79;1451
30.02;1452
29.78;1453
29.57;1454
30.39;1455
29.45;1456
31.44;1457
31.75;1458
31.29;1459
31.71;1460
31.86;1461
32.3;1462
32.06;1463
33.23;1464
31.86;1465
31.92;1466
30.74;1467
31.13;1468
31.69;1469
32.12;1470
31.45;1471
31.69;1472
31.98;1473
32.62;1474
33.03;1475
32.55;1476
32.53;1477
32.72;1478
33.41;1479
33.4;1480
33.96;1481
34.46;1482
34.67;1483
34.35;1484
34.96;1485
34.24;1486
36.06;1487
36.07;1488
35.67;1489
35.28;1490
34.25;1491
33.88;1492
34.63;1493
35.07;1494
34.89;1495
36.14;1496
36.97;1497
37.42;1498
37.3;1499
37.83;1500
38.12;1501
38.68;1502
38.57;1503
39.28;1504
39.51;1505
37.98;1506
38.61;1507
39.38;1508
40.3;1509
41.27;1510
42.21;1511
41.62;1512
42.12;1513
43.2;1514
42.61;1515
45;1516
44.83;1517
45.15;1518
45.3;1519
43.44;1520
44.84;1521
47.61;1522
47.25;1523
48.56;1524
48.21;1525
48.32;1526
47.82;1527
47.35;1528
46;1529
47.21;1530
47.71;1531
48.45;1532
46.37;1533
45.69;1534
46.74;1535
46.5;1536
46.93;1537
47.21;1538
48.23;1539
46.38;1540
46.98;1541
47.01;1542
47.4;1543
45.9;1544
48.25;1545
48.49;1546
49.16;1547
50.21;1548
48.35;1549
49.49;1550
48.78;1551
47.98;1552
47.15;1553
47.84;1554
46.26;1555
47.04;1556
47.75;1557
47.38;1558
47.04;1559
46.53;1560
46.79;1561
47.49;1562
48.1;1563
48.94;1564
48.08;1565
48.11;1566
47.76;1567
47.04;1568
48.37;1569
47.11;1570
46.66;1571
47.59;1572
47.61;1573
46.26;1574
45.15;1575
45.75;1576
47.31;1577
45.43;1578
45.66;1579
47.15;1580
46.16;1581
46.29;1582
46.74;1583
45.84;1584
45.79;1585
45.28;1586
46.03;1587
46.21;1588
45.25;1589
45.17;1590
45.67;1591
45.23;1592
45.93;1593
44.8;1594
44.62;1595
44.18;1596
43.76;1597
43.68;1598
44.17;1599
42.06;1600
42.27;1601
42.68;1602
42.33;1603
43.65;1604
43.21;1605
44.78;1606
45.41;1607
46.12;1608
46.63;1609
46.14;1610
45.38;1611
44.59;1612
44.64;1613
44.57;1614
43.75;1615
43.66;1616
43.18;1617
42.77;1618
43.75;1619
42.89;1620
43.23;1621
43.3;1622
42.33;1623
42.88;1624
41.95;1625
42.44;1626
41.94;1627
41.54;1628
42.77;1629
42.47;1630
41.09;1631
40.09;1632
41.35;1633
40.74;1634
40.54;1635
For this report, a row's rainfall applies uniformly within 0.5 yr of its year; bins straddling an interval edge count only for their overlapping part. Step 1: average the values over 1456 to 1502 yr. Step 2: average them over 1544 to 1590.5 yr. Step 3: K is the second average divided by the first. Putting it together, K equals 1.40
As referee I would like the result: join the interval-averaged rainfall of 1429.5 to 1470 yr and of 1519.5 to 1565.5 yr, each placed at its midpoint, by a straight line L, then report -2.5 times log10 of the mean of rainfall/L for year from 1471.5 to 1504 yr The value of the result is 0.07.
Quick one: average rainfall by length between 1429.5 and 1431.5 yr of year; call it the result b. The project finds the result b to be 28.5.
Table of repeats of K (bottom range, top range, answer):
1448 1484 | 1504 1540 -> 1.41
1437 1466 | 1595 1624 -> 1.45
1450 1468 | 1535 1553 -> 1.54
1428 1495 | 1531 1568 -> 1.51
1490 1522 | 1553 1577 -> 1.19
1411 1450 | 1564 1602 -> 1.57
